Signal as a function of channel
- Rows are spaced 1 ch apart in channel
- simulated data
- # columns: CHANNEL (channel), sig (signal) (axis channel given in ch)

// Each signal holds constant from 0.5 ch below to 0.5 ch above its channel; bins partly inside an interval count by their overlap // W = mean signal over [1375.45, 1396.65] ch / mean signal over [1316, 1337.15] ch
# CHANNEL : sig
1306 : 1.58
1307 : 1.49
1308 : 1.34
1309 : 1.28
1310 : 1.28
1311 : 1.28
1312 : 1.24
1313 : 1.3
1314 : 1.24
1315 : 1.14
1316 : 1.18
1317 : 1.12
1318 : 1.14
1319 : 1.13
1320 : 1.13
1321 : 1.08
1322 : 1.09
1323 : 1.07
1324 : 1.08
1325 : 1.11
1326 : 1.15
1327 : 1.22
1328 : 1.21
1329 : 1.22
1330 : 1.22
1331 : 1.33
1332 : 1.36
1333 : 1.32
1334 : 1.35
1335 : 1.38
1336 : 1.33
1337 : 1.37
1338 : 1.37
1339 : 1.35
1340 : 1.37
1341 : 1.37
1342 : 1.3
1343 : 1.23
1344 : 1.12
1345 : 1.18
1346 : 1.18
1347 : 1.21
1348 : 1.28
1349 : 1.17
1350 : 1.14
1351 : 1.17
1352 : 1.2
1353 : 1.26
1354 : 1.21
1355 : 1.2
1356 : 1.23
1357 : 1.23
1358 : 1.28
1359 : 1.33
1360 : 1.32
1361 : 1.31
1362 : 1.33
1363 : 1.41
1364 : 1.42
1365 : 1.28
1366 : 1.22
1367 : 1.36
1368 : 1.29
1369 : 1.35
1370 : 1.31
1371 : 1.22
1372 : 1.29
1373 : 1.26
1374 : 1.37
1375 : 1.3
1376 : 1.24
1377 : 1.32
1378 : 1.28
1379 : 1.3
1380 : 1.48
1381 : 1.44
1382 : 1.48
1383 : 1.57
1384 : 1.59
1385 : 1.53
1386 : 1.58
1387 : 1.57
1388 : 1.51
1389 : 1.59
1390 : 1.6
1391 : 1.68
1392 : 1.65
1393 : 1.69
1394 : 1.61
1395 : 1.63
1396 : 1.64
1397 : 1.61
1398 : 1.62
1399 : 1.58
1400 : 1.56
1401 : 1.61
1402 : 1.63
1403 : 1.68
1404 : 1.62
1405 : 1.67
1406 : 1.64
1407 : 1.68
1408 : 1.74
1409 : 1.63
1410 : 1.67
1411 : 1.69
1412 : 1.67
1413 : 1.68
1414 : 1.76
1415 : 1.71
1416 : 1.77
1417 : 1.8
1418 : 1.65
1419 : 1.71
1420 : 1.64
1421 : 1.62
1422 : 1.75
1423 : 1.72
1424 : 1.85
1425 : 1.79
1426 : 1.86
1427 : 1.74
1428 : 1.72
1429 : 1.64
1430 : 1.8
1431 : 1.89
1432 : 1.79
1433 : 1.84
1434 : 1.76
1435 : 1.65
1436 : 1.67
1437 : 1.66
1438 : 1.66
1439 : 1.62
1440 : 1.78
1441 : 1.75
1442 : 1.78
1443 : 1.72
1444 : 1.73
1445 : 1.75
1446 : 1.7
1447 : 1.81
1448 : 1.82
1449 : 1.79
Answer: 1.3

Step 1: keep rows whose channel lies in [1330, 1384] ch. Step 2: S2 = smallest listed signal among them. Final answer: 1.12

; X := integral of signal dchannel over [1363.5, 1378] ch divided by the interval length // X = 1.3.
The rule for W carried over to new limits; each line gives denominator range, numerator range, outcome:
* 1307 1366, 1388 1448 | 1.36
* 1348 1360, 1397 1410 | 1.34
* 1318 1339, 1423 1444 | 1.42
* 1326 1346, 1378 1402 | 1.22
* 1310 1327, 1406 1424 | 1.47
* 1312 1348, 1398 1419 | 1.36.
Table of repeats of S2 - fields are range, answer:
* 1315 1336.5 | 1.07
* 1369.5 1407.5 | 1.22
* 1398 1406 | 1.56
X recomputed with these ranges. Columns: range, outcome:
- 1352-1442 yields 1.55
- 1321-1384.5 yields 1.28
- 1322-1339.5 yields 1.26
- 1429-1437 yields 1.76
